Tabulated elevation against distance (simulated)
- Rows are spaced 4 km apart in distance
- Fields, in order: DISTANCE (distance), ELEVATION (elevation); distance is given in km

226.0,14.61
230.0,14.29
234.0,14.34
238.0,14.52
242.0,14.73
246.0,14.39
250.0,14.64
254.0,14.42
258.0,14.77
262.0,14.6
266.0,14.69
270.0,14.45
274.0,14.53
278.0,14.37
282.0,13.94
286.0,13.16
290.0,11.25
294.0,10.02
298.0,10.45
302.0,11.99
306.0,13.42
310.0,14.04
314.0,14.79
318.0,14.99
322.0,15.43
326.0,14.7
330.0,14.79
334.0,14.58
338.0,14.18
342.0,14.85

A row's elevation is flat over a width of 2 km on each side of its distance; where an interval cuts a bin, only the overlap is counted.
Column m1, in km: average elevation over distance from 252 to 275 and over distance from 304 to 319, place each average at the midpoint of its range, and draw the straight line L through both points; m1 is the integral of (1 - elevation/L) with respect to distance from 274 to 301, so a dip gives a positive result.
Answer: 3.9 km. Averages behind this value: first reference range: 14.6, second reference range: 14.3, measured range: 12.4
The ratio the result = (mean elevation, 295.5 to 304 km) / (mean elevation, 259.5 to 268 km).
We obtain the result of 0.8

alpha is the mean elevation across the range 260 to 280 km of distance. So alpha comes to 14.5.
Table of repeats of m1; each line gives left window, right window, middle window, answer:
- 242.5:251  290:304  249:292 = -4.24 km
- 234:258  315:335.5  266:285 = 0.49 km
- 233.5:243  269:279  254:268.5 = -0.15 km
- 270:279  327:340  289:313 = 4.11 km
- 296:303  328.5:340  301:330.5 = -3.79 km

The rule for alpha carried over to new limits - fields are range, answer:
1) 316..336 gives 14.9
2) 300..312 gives 13.2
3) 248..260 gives 14.6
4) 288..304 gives 10.9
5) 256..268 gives 14.7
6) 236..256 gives 14.5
